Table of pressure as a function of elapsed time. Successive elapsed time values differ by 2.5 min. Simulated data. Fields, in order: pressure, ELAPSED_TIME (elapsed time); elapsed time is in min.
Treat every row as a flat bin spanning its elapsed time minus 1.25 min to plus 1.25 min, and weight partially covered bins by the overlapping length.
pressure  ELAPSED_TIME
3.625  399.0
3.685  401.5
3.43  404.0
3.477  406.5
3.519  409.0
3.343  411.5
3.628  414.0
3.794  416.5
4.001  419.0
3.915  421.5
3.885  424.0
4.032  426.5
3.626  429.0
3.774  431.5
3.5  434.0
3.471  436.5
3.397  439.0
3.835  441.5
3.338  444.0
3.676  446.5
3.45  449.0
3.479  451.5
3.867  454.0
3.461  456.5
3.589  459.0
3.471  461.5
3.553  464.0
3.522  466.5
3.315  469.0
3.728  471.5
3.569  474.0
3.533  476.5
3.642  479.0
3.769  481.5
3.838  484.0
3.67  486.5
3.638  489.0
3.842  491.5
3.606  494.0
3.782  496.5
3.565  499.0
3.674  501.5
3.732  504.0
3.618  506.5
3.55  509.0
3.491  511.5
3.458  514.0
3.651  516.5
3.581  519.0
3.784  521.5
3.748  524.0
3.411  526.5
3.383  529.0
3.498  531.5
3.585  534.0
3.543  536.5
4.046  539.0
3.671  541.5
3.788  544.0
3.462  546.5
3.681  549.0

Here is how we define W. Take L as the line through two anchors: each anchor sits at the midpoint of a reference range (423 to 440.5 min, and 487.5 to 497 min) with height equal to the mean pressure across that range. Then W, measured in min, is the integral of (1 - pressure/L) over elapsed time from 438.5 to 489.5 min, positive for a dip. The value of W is 1.4 min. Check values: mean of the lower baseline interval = 3.67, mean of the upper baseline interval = 3.71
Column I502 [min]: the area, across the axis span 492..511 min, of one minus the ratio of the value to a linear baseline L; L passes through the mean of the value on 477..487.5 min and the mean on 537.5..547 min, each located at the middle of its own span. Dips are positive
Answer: 0.4 min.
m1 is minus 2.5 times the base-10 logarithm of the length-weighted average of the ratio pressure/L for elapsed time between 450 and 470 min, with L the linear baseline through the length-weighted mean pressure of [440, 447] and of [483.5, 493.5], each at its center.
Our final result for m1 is 0.03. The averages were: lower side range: 3.6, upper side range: 3.73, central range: 3.53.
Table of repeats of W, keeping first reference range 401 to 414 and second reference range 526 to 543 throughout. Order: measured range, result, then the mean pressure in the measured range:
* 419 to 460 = -1.57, 3.65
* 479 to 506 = -1.06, 3.71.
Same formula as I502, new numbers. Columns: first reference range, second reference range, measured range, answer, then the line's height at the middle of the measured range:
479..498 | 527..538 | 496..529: 0.0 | 3.61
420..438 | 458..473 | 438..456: 0.3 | 3.64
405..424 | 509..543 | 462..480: 0.5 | 3.64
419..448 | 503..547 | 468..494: 0.0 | 3.65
